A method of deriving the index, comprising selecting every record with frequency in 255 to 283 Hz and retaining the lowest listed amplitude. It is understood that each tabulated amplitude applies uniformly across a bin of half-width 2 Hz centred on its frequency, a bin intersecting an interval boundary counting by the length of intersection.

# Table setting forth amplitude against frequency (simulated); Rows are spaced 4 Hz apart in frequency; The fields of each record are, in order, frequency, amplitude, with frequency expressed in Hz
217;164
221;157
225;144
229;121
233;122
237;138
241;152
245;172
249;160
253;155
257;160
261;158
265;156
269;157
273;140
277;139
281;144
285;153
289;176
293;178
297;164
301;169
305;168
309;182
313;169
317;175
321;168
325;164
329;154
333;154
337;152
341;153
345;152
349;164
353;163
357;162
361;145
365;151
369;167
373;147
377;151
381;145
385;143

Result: 139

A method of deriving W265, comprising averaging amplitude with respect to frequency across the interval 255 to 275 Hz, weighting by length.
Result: 154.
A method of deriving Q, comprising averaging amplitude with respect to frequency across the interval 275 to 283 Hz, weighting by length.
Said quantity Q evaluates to 142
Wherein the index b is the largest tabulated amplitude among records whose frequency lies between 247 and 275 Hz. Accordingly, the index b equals 160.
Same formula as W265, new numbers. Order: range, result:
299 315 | 172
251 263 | 158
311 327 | 169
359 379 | 152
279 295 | 163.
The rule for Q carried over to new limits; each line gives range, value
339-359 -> 159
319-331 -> 162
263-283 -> 147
